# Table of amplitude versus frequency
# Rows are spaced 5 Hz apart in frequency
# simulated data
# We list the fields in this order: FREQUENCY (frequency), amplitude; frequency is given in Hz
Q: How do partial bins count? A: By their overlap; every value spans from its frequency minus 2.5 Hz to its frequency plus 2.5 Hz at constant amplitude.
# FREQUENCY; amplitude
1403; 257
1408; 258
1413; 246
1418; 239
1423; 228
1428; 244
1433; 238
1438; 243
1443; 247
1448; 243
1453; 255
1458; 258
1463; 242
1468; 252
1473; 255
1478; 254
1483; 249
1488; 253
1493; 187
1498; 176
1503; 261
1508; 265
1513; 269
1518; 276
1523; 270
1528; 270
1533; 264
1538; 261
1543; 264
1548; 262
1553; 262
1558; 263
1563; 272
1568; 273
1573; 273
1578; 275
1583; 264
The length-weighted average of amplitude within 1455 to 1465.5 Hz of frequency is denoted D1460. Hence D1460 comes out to 250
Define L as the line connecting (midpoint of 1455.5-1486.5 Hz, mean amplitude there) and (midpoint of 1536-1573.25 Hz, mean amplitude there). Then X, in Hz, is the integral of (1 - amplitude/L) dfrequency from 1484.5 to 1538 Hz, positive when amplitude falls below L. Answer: 1.9 Hz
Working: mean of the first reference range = 252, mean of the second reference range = 266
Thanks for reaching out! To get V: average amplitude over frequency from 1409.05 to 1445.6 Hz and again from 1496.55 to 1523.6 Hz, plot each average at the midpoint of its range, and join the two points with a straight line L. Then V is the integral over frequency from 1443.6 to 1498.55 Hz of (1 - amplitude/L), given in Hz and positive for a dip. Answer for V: 1.6 Hz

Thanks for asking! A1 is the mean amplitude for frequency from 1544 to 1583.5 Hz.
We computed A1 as 268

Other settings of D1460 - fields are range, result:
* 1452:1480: 253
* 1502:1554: 266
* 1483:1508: 227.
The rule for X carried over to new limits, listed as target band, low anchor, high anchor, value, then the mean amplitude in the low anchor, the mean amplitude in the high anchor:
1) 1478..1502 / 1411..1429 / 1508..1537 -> 3.3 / 239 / 269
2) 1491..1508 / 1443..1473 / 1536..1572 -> 2.6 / 250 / 266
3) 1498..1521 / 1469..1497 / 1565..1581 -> -0.9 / 237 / 273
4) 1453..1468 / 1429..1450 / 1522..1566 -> -0.2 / 243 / 265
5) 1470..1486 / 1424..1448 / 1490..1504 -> -2.7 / 242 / 204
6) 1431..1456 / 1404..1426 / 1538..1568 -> 0.3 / 244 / 265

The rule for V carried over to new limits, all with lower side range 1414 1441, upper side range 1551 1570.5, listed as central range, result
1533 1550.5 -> 0.1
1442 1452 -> -0.1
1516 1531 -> -0.7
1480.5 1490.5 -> 0.0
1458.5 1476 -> -0.2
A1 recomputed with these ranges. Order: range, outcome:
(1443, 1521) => 247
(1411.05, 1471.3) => 245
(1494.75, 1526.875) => 252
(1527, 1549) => 264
